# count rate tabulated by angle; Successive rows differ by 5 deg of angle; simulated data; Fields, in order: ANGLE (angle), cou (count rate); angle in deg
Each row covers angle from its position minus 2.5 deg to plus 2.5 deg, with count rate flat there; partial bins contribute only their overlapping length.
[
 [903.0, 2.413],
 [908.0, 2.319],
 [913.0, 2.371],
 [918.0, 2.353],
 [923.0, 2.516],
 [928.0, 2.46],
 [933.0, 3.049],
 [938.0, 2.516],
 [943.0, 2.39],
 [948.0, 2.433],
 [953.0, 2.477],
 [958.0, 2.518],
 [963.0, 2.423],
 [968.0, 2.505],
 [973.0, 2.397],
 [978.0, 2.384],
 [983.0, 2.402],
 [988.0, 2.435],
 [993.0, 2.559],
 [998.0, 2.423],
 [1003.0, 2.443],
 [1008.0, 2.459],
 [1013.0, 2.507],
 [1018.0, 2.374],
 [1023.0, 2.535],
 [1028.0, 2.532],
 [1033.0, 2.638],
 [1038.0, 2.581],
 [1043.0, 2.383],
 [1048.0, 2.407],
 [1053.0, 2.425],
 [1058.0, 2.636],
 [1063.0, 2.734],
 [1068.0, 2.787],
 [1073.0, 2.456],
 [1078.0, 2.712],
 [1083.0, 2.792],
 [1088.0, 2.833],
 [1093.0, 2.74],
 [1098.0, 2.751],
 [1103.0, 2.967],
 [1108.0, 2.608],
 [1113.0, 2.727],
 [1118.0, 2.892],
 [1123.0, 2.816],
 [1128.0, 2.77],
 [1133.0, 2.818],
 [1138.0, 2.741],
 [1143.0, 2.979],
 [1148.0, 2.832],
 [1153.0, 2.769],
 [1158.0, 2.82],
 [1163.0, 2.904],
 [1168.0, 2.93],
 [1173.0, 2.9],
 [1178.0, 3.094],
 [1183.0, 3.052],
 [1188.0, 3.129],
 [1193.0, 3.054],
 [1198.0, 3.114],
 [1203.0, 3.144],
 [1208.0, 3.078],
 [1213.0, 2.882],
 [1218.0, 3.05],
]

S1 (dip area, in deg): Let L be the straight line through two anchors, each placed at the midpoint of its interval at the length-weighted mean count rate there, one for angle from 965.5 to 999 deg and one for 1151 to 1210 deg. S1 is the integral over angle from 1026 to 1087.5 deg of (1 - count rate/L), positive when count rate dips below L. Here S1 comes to 1.3 deg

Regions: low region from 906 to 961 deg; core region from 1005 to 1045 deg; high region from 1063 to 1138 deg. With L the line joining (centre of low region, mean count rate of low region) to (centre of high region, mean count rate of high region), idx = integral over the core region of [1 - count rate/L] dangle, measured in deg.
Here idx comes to 2.1 deg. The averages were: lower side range 2.49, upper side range 2.76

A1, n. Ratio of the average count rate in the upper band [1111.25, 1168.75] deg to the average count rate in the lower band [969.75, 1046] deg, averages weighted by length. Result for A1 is 1.1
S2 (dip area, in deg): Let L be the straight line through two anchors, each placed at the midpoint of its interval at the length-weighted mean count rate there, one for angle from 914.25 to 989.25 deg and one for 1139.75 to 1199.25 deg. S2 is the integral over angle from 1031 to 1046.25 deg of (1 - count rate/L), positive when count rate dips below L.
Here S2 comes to 0.84 deg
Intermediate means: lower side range 2.48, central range 2.52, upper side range 2.96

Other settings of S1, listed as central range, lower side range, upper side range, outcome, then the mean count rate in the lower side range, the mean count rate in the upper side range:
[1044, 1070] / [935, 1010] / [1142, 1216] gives 0.9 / 2.45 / 2.98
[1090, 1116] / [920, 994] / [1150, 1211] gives 0.6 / 2.5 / 3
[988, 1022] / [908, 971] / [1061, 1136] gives 1.8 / 2.49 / 2.76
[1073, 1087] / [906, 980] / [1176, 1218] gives 0.4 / 2.48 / 3.07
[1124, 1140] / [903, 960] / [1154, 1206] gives 0.7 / 2.49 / 3.01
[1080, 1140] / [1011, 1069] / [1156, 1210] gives -0.3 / 2.54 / 3.02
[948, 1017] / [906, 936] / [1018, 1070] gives 2.2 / 2.51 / 2.55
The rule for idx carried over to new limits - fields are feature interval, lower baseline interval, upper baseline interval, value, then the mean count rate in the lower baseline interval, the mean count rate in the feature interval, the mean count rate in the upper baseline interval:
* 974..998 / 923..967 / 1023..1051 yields 0.78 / 2.53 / 2.44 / 2.51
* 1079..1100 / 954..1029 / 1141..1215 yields -0.33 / 2.46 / 2.77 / 2.98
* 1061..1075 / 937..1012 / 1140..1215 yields 0.15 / 2.45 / 2.66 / 2.98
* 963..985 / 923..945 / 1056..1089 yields 1.72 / 2.6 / 2.42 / 2.7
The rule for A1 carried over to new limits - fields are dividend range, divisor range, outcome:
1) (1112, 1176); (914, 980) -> 1.14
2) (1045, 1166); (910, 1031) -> 1.11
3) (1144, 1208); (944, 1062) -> 1.20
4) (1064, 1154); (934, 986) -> 1.13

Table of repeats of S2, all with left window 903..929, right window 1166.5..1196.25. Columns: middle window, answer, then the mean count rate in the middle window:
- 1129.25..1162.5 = 1.3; 2.83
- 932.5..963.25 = -0.5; 2.52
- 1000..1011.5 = 0.7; 2.45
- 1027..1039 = 0.4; 2.59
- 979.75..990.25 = 0.6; 2.42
